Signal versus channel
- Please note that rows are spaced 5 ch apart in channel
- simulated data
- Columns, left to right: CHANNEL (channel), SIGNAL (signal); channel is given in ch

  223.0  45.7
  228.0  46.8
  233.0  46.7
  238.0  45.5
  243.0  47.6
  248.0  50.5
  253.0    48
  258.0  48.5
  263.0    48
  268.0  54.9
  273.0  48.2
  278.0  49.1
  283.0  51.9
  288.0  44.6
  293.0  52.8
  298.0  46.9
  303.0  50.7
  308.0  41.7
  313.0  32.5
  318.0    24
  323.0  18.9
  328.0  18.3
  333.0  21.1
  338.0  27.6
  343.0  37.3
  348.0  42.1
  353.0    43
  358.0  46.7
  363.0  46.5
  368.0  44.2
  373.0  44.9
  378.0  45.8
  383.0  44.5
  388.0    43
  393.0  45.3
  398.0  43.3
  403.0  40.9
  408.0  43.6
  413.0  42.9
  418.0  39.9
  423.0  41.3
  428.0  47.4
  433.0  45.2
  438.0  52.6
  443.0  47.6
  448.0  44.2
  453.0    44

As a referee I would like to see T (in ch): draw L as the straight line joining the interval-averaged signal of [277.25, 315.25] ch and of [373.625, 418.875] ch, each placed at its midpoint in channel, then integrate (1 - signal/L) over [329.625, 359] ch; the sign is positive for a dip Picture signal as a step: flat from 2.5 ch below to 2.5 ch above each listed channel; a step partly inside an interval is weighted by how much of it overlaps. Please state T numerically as 6.29 ch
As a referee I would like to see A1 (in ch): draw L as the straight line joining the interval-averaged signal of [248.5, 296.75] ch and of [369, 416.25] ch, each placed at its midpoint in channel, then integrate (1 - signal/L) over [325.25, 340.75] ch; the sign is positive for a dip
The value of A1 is 8.0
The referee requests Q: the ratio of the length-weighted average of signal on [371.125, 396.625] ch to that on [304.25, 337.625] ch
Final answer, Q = 1.6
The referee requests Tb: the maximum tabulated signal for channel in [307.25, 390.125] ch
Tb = 46.7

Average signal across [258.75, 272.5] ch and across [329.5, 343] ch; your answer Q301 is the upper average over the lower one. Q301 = 0.52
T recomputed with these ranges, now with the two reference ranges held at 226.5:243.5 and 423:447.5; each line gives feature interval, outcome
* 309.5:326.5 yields 7.7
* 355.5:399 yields 1.9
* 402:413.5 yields 1.1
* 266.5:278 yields -1.0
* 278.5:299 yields -1.1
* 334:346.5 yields 4.0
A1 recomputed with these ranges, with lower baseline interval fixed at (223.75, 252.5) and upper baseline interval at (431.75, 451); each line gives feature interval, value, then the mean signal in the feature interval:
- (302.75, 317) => 2.72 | 38.3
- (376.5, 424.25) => 4.43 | 43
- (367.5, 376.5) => 0.50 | 44.8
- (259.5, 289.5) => -1.40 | 49.6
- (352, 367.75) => 0.65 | 45.5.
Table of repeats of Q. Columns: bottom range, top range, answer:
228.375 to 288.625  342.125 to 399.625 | 0.91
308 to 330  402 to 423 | 1.63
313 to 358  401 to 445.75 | 1.48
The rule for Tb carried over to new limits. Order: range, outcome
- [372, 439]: 52.6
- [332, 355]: 43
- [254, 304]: 54.9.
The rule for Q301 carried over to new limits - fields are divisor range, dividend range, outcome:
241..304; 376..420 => 0.88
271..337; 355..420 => 1.15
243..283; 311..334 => 0.46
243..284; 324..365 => 0.70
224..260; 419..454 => 0.96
